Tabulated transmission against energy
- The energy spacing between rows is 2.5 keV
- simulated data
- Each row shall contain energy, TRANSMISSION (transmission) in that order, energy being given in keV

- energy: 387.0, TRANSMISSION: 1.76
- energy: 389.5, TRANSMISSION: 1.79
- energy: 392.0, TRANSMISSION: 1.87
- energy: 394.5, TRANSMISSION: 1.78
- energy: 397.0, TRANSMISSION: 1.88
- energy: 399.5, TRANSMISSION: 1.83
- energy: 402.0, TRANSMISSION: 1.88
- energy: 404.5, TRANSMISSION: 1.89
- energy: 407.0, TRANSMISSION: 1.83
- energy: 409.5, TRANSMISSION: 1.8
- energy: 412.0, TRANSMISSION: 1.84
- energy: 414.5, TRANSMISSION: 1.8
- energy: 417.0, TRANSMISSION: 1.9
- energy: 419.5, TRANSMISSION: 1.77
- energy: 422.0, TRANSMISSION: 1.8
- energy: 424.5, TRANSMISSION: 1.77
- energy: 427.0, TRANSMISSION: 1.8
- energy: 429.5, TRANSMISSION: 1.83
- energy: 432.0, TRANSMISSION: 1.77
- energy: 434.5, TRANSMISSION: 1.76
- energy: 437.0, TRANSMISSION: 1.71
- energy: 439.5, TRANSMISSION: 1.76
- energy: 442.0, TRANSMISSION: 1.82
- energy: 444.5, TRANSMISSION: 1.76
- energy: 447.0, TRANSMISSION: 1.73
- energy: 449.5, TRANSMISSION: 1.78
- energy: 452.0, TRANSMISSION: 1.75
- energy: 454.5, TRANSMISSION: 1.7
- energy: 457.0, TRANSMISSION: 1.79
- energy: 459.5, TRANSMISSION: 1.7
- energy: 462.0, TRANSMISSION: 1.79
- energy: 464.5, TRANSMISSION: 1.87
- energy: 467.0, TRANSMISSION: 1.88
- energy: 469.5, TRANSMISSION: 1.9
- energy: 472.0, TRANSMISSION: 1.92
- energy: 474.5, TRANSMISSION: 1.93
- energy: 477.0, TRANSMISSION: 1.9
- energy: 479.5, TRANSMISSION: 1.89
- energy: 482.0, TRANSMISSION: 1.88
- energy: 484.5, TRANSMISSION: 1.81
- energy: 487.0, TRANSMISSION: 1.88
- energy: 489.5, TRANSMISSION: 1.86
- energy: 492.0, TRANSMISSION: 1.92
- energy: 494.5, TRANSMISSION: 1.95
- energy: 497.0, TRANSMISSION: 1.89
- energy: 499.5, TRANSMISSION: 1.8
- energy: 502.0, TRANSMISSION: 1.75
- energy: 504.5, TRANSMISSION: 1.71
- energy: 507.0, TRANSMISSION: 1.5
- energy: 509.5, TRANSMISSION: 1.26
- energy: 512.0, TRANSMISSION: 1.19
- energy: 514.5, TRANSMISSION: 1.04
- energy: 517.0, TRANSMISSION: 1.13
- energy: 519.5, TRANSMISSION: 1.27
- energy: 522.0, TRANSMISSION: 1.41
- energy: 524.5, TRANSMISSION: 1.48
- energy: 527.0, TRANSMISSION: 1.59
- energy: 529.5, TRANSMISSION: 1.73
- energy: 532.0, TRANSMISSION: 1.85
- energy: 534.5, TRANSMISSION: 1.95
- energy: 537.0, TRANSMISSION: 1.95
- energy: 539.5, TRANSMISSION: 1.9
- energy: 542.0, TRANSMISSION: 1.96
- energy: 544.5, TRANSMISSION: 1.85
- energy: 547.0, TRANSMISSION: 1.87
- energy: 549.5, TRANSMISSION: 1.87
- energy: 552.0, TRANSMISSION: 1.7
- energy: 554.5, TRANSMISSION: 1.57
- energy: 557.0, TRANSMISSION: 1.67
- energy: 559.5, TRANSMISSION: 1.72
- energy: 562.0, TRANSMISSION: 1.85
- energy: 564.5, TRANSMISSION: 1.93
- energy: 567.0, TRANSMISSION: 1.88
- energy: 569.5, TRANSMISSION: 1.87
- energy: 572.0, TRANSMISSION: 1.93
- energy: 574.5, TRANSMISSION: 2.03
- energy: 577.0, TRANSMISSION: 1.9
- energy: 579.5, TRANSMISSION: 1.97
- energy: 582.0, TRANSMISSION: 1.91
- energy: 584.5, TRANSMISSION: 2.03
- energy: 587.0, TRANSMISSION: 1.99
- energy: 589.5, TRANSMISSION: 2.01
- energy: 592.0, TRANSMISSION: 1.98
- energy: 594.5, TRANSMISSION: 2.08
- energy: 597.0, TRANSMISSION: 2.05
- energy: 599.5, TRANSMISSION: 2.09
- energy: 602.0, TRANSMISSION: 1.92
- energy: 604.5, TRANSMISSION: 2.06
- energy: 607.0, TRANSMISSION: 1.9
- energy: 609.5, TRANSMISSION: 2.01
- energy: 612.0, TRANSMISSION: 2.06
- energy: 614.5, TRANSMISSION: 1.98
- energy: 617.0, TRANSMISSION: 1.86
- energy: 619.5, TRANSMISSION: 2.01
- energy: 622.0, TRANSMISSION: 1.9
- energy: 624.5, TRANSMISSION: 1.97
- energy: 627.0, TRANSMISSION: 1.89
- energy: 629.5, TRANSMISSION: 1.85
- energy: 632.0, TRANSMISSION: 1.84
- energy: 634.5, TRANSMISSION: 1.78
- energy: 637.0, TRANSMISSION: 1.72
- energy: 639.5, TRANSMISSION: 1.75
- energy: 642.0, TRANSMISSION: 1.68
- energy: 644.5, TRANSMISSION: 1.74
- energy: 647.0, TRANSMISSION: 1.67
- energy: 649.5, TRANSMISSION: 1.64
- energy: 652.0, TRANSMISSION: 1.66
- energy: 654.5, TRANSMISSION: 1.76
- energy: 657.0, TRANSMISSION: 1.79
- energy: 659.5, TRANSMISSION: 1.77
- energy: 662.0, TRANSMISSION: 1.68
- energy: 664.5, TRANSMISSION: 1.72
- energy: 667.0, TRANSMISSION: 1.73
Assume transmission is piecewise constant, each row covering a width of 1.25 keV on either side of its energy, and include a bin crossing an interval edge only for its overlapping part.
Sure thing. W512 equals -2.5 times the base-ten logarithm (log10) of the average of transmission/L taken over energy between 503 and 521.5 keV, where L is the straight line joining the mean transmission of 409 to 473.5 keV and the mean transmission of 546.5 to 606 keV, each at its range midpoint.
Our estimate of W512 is 0.38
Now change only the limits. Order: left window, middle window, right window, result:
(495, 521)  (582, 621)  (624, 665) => -0.20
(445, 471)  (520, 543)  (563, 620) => 0.09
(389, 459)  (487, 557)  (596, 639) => 0.12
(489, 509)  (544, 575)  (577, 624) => 0.05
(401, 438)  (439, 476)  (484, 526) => -0.06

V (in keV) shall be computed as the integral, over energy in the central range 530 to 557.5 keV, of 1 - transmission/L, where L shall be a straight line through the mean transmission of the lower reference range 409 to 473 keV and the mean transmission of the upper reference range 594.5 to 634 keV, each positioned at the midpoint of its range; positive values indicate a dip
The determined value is 0.87 keV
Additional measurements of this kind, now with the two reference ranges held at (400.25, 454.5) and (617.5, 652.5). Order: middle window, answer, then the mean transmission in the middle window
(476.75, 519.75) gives 3.52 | 1.65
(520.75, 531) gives 1.35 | 1.56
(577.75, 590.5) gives -1.29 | 1.98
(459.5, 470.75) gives -0.29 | 1.84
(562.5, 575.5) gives -0.90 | 1.92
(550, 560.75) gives 0.70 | 1.68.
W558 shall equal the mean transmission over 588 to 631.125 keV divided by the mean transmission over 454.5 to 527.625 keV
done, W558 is 1.17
